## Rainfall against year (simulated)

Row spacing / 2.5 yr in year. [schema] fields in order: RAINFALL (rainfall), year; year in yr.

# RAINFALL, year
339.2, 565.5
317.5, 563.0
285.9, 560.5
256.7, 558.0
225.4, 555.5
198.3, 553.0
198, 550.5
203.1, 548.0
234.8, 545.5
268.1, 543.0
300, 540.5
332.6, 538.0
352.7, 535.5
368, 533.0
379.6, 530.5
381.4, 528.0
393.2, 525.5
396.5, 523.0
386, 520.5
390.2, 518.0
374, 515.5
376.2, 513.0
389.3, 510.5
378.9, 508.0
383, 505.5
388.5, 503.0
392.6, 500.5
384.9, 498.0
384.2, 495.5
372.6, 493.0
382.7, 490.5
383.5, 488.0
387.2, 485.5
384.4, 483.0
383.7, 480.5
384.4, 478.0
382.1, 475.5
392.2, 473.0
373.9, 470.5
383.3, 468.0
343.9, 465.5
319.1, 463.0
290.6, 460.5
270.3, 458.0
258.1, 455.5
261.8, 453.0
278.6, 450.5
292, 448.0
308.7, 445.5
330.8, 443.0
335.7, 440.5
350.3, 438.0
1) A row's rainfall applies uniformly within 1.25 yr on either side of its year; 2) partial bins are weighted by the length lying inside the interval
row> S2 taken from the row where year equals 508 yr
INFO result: 378.9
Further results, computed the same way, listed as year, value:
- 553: 198.3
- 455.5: 258.1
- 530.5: 379.6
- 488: 383.5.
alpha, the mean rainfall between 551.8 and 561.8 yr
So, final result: 242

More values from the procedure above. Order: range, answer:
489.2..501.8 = 383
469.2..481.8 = 383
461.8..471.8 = 355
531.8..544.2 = 324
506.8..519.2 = 382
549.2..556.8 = 208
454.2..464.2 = 284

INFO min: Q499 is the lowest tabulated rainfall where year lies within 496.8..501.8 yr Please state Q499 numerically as 384.9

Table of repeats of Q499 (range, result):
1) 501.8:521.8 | 374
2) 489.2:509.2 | 372.6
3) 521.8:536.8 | 352.7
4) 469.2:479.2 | 373.9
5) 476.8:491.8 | 382.7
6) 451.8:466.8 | 258.1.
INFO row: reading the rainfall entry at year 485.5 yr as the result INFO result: 387.2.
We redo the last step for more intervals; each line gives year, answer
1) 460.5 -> 290.6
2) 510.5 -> 389.3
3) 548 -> 203.1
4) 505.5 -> 383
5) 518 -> 390.2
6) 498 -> 384.9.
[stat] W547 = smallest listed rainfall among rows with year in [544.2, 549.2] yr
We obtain 203.1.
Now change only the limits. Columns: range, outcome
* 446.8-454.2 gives 261.8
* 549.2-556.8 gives 198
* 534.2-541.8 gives 300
